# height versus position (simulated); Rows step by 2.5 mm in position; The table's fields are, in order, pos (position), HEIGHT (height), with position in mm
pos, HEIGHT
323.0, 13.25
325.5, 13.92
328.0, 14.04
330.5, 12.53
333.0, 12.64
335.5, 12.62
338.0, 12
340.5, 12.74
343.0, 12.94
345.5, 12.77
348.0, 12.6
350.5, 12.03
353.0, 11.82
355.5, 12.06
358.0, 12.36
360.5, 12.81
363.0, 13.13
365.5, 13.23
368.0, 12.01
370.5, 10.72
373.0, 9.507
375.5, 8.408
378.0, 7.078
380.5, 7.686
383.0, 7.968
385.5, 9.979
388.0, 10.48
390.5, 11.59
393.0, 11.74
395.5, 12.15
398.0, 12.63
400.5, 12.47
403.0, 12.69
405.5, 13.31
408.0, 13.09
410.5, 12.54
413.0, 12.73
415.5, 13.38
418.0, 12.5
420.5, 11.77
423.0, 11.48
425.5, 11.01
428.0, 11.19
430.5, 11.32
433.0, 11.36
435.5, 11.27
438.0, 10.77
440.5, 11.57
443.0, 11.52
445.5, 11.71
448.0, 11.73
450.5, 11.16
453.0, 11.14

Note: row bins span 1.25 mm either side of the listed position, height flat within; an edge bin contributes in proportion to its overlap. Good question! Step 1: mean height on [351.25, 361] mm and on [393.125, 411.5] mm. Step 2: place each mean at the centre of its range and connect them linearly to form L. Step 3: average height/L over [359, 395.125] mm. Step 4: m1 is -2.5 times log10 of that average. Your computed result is 0.18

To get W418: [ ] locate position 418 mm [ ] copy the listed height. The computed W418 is 12.5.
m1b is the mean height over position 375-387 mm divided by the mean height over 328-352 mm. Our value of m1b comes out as 0.7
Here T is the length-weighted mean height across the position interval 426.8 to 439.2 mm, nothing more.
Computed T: 11.2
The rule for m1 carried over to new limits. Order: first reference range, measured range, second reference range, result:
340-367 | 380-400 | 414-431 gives 0.140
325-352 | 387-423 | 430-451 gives -0.043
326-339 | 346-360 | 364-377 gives -0.048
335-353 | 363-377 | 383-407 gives 0.111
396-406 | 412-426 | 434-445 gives -0.013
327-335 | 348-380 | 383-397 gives 0.060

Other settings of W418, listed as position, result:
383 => 7.968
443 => 11.52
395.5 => 12.15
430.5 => 11.32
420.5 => 11.77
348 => 12.6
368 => 12.01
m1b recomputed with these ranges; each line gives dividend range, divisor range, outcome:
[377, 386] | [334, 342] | 0.65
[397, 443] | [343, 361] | 0.97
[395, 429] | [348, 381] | 1.11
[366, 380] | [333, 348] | 0.76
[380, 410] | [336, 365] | 0.91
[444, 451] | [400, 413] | 0.90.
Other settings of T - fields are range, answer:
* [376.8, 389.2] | 8.64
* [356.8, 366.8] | 12.9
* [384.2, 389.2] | 10.2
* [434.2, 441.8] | 11.2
